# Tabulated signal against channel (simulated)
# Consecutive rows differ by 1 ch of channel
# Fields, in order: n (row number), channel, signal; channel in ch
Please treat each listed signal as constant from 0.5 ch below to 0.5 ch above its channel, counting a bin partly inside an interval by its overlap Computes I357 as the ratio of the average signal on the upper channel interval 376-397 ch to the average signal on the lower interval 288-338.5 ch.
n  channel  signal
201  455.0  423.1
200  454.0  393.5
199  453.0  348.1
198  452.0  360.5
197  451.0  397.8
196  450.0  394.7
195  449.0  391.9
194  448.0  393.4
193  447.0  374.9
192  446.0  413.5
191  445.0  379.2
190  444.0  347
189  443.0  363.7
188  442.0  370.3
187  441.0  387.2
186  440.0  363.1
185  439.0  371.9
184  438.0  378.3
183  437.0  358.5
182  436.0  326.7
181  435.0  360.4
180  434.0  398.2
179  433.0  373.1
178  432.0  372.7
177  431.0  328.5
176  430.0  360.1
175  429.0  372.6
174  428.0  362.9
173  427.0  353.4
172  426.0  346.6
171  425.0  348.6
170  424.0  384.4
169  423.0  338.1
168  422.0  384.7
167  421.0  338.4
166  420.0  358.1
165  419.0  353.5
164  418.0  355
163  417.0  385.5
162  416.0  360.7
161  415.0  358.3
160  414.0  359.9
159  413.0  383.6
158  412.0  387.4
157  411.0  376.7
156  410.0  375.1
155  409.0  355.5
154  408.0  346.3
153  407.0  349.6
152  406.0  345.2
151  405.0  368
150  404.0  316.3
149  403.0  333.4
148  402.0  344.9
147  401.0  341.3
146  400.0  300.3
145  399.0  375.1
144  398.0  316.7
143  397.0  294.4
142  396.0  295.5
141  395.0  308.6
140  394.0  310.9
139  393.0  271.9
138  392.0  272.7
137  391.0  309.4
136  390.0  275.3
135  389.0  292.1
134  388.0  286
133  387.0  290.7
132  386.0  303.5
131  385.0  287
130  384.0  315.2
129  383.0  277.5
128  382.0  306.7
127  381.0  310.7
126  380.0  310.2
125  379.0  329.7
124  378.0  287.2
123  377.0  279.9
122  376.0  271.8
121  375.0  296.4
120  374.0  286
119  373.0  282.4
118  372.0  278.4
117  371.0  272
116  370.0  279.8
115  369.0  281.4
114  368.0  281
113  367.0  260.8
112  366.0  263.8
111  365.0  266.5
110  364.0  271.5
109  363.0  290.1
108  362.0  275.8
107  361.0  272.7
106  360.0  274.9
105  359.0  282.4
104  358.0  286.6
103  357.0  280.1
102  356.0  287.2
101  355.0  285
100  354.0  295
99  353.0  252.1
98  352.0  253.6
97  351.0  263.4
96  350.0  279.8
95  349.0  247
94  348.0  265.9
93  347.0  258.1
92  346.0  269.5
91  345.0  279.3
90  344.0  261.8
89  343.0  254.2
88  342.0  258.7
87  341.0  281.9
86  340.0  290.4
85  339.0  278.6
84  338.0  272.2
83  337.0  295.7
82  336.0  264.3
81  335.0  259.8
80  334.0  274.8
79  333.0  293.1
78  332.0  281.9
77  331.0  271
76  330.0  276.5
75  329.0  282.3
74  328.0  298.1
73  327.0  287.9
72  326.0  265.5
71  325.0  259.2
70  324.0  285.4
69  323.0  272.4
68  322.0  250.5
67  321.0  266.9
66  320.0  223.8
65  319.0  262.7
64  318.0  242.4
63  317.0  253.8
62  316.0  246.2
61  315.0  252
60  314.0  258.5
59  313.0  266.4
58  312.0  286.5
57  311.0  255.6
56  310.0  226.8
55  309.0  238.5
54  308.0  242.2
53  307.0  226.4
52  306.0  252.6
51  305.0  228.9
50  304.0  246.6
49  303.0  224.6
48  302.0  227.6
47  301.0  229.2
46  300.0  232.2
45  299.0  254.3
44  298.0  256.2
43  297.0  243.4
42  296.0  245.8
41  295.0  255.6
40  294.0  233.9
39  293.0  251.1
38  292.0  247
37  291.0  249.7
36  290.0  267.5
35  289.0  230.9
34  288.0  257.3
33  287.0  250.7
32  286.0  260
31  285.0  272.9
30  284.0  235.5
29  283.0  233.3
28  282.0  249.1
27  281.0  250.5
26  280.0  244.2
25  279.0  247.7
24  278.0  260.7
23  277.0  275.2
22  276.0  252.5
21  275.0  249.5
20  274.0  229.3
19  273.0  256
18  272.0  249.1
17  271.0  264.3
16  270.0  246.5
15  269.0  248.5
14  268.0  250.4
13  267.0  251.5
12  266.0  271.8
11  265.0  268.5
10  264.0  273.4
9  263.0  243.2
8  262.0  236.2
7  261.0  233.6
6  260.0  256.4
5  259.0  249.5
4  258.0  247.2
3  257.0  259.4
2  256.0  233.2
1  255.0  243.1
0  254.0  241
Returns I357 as 1.15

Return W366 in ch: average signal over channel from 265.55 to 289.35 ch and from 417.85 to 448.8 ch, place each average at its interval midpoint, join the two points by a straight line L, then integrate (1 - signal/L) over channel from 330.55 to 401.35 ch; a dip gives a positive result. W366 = 7.2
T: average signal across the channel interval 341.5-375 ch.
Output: 273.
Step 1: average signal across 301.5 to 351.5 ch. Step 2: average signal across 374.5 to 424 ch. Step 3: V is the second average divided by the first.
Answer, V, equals 1.2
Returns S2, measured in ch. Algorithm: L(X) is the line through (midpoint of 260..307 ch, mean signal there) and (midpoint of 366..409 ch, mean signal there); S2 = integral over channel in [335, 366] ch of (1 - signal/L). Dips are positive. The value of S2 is 1.2 ch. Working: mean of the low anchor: 249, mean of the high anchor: 304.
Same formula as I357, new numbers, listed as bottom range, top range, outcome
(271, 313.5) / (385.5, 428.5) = 1.36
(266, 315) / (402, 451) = 1.47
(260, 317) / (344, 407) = 1.17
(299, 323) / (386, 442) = 1.40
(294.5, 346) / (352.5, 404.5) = 1.13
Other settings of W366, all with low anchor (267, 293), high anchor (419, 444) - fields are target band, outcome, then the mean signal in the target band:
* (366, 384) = 1.8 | 288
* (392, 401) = 0.7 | 309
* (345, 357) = 1.3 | 270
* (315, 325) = 0.9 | 256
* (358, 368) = 1.2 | 274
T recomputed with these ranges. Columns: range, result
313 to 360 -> 270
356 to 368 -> 276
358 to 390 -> 286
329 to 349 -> 273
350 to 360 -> 276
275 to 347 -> 257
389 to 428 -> 341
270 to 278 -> 254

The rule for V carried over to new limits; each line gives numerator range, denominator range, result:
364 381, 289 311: 1.17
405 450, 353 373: 1.32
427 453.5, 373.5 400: 1.24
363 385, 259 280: 1.13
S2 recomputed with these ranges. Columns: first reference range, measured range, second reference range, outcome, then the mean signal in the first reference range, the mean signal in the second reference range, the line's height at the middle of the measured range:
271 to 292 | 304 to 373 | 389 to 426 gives 5.6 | 251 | 341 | 292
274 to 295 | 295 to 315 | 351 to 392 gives 1.1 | 251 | 284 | 259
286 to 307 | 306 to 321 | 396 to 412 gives 0.6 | 244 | 343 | 260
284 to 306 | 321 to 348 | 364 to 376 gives -1.2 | 246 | 277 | 262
